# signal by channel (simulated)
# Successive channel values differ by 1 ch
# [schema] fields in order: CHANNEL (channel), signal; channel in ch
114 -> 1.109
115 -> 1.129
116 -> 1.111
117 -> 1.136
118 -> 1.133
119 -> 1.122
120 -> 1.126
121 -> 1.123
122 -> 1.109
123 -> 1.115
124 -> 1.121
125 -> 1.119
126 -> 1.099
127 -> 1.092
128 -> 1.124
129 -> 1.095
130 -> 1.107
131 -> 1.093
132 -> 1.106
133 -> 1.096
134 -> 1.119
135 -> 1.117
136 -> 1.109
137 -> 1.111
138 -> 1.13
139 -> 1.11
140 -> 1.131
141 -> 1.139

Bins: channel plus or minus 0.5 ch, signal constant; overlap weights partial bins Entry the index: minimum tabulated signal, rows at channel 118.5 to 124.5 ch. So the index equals 1.109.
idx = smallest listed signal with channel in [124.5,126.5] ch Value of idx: 1.099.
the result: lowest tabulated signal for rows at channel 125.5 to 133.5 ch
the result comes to 1.092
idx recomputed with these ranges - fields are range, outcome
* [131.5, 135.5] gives 1.096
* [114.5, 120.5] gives 1.111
